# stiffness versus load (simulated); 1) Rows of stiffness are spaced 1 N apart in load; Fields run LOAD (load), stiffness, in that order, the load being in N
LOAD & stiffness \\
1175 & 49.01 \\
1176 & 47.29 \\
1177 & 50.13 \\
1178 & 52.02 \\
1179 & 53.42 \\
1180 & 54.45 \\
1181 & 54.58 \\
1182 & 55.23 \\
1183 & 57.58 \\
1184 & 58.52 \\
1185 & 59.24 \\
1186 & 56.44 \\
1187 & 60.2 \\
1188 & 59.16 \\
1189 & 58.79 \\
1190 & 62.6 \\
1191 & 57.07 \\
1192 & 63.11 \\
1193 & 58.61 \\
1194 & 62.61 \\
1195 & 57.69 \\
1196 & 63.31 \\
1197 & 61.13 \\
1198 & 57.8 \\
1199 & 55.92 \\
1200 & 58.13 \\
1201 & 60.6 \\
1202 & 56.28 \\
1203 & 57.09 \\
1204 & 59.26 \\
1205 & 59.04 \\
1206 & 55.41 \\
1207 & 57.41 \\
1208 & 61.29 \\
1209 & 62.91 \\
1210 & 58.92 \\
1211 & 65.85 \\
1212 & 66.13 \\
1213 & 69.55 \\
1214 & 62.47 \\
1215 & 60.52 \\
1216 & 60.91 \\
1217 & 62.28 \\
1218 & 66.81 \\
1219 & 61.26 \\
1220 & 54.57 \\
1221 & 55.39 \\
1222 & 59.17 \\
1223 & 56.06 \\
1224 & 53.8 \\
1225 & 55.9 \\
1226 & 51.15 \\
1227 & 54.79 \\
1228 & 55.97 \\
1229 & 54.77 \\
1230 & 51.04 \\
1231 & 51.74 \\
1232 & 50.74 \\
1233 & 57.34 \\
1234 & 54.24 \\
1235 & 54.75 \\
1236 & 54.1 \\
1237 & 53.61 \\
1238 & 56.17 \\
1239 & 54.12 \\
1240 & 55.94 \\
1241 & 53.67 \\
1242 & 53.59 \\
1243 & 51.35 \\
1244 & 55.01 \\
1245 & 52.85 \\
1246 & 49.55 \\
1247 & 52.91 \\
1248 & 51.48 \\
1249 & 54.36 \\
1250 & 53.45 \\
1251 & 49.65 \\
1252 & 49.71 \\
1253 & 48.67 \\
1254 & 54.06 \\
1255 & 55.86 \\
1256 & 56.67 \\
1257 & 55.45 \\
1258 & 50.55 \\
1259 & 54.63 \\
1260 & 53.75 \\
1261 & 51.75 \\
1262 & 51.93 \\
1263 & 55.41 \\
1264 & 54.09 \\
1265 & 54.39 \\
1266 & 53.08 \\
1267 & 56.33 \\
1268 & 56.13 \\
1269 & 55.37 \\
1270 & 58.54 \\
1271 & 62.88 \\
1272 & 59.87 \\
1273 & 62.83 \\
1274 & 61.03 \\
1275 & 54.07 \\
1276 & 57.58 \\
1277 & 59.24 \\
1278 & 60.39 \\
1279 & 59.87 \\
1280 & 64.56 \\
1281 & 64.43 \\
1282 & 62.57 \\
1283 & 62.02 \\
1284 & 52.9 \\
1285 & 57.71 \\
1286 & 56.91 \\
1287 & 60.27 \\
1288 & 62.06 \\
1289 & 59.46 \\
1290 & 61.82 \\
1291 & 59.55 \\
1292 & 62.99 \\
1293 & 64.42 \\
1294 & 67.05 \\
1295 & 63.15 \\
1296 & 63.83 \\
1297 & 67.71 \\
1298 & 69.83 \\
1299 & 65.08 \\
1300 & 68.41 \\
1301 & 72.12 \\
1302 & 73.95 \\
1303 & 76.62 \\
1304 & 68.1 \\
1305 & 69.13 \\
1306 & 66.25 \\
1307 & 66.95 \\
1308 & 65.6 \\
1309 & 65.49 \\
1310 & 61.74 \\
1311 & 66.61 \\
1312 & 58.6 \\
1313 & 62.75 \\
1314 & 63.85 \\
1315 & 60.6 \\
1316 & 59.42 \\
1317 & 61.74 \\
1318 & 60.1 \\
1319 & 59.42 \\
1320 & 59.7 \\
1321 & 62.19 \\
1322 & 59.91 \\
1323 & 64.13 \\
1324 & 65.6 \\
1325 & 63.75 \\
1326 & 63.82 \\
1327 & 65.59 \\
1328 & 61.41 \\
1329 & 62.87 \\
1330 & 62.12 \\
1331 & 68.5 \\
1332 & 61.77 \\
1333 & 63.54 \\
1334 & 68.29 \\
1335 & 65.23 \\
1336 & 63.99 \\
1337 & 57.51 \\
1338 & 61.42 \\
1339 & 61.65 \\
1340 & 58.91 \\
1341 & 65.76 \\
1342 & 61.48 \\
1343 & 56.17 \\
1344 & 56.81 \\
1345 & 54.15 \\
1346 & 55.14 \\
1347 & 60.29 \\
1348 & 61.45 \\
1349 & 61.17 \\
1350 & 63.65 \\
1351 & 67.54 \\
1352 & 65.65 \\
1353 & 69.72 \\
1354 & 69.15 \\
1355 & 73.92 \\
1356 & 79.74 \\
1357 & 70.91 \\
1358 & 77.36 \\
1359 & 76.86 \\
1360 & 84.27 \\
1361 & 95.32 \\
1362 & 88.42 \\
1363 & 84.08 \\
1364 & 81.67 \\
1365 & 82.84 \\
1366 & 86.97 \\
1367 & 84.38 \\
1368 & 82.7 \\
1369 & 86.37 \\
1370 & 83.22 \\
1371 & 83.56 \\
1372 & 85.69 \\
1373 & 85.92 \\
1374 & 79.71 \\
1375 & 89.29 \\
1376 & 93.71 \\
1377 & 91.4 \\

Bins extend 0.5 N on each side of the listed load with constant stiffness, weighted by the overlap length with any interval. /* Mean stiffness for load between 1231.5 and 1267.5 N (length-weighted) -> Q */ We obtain 53.5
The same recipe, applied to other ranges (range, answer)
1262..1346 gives 62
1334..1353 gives 61.4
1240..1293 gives 56.4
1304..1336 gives 63.5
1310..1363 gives 65.3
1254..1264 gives 54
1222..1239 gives 54.3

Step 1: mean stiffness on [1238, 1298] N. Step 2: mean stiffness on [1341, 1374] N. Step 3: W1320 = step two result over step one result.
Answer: 1.30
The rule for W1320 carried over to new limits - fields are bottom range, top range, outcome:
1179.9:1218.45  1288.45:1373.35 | 1.13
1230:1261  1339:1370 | 1.35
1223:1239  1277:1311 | 1.19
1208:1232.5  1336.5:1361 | 1.13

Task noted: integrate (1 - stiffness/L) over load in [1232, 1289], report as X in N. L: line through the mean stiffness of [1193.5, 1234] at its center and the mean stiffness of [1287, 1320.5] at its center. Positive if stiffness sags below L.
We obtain 5.5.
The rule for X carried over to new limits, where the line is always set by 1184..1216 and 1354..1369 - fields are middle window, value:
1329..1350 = 4.65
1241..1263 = 4.69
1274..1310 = 4.38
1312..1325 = 2.47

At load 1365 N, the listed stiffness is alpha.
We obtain 82.84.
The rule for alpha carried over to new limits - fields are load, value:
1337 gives 57.51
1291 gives 59.55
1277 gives 59.24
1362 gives 88.42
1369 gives 86.37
